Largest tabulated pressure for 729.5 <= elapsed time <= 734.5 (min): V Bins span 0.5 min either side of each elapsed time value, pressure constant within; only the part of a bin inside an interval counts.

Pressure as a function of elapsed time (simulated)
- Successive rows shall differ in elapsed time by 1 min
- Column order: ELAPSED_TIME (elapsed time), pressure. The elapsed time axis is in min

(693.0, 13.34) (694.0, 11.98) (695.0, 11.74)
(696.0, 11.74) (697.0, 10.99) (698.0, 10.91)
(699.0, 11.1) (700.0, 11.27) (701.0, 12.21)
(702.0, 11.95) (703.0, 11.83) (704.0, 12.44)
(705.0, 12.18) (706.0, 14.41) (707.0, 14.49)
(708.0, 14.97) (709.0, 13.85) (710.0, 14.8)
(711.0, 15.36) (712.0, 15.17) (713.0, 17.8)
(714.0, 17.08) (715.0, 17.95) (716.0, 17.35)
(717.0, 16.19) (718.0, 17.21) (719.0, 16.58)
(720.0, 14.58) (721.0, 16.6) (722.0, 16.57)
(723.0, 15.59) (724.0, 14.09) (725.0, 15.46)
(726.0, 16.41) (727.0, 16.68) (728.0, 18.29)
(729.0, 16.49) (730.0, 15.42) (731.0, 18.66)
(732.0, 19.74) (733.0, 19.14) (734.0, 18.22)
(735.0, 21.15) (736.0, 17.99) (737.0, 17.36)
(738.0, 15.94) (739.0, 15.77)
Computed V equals 19.74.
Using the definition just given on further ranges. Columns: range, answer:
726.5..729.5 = 18.29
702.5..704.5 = 12.44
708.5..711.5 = 15.36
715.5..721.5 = 17.35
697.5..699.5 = 11.1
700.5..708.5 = 14.97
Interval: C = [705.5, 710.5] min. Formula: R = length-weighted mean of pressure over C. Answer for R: 14.5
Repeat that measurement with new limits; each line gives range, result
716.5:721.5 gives 16.2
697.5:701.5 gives 11.4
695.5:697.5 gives 11.4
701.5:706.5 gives 12.6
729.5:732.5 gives 17.9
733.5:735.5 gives 19.7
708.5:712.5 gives 14.8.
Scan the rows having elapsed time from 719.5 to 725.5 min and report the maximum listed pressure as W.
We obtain 16.6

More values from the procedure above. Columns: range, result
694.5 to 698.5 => 11.74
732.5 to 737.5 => 21.15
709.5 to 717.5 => 17.95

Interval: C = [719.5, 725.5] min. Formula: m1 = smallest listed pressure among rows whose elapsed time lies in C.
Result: 14.09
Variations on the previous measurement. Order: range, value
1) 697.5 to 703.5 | 10.91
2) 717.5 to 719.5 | 16.58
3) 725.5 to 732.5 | 15.42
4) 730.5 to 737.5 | 17.36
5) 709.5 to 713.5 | 14.8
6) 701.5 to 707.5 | 11.83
